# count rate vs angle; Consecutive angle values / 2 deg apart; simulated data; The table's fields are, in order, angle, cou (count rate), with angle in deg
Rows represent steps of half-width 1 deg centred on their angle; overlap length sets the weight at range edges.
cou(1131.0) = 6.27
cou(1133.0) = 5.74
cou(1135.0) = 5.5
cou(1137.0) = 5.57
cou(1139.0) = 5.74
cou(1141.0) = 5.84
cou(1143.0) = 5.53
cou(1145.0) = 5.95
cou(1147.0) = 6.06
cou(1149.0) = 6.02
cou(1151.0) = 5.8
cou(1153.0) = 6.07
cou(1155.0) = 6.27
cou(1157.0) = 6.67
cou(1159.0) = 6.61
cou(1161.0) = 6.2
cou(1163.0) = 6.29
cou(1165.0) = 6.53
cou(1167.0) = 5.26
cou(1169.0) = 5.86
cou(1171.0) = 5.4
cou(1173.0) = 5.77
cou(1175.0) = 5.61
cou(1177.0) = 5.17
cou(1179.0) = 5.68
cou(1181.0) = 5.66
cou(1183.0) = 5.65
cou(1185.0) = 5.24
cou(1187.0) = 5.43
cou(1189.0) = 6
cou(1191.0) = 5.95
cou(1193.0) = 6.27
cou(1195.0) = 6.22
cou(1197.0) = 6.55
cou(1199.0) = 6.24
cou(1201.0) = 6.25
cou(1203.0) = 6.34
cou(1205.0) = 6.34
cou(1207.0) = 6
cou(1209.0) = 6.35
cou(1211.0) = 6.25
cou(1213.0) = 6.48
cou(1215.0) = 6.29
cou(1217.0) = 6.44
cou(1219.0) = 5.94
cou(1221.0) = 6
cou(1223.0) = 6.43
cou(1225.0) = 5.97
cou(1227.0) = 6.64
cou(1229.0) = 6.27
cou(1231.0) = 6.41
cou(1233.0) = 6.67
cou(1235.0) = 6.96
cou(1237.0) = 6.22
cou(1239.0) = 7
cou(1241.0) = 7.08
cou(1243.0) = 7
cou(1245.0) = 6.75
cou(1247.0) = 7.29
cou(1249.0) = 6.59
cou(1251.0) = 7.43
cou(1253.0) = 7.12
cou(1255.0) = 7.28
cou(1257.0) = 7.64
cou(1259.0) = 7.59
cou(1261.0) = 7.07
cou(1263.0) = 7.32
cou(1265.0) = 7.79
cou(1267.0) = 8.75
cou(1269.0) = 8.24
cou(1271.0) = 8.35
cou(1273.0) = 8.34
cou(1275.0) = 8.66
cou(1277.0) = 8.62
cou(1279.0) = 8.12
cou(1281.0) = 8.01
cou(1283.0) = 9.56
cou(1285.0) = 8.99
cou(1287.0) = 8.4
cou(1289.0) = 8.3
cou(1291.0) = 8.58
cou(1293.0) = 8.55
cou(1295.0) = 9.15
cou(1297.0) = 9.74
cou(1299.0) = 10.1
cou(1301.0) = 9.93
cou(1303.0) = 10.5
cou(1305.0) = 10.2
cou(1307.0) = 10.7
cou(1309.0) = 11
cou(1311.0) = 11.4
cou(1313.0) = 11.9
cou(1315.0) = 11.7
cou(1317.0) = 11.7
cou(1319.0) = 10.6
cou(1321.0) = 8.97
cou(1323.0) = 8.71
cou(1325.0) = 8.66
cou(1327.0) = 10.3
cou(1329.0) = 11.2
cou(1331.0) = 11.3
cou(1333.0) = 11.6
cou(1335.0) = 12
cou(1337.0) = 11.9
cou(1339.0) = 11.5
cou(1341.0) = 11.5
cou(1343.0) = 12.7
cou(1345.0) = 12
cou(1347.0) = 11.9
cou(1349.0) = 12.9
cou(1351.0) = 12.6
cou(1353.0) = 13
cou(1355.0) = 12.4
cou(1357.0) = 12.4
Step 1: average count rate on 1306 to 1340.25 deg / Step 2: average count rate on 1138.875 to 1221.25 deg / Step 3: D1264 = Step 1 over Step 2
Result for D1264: 1.81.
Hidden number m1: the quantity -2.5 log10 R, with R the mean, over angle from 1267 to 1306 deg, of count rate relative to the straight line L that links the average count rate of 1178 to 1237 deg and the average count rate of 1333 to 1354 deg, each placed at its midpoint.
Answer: 0.08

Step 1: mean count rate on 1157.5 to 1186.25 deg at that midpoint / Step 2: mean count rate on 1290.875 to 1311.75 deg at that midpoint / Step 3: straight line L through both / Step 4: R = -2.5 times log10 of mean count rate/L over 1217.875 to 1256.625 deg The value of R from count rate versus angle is 0.18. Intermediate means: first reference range 5.79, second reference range 10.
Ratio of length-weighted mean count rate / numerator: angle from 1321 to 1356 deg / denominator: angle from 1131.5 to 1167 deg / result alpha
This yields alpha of 1.91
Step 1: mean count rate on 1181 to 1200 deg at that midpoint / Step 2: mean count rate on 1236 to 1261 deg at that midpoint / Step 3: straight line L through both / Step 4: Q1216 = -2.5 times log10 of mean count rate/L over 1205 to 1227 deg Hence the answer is 0.03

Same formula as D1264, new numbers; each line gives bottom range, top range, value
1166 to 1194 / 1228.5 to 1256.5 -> 1.22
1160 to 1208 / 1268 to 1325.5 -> 1.61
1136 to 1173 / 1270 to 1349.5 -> 1.71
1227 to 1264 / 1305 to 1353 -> 1.62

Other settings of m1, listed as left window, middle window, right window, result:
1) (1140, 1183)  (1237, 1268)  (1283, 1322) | 0.18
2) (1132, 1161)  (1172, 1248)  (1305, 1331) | 0.23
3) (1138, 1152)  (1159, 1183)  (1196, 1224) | 0.04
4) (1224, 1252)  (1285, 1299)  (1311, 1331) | 0.04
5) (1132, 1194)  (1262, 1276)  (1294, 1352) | 0.13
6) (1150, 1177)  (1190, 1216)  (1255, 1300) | 0.09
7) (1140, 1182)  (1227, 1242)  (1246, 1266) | 0.05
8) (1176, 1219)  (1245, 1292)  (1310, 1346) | 0.11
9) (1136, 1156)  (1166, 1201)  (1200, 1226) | 0.06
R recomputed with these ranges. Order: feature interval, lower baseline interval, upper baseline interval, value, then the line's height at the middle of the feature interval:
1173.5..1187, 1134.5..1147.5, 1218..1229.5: 0.086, 5.96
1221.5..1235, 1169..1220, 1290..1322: 0.137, 7.29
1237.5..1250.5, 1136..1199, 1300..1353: 0.211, 8.44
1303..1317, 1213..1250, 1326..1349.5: -0.078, 10.4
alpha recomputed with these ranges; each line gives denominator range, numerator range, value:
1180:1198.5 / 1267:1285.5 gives 1.45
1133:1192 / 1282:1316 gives 1.70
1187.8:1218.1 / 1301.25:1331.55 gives 1.69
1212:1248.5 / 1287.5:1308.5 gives 1.46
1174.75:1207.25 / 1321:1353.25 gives 1.92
